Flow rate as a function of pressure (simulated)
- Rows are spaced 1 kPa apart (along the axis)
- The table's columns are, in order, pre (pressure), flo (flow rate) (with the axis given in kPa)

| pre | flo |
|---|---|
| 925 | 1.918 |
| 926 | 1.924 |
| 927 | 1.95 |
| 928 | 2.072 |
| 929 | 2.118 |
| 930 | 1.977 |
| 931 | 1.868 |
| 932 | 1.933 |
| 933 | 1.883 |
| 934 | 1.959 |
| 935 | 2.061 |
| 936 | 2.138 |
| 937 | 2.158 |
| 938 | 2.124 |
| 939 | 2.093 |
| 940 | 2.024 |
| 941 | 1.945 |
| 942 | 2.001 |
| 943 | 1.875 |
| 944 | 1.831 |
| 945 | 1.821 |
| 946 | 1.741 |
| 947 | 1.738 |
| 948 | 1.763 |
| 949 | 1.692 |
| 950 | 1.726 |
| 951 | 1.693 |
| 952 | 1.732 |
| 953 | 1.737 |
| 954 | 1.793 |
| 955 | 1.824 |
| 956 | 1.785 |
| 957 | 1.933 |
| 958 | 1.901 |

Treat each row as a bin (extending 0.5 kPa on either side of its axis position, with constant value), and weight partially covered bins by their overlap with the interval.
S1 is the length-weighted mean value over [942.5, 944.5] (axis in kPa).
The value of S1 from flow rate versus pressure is 1.85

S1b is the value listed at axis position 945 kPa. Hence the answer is 1.821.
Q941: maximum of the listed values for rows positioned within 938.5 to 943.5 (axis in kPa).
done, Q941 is 2.093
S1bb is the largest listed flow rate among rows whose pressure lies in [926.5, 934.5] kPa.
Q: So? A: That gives 2.118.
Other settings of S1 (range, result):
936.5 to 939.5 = 2.12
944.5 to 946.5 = 1.78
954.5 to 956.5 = 1.8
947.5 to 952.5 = 1.72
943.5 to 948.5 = 1.78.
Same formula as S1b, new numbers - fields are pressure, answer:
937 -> 2.158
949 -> 1.692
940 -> 2.024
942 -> 2.001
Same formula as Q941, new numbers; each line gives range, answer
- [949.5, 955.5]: 1.824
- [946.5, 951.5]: 1.763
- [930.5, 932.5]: 1.933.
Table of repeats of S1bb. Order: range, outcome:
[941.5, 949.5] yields 2.001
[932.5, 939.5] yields 2.158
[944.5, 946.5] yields 1.821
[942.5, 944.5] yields 1.875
